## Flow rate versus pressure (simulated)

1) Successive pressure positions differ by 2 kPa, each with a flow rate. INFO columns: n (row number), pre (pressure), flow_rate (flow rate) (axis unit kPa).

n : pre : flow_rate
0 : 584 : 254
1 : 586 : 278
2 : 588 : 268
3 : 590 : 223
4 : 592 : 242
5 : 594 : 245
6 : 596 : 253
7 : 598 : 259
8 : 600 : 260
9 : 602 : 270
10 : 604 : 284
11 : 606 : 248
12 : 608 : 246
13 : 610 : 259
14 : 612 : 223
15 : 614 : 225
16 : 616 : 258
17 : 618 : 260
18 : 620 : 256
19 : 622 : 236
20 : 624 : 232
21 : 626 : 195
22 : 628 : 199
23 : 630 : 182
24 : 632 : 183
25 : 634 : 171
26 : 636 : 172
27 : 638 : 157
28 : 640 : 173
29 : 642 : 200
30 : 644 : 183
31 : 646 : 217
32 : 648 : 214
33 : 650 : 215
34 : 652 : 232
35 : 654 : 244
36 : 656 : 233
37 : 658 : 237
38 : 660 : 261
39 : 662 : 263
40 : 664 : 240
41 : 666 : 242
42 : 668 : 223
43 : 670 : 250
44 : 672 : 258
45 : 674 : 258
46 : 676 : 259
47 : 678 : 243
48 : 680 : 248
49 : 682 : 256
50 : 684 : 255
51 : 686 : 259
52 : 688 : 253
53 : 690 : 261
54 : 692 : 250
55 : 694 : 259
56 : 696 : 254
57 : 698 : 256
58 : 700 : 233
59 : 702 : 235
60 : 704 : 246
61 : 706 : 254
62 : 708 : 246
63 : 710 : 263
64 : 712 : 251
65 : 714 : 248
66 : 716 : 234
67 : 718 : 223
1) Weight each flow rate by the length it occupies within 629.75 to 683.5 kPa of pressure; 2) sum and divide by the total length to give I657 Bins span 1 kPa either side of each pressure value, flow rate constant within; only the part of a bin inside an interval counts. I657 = 224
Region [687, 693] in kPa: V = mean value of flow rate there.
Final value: 255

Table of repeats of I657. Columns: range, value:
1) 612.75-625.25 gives 243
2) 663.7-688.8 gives 250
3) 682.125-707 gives 251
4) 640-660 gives 219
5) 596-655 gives 223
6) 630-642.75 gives 176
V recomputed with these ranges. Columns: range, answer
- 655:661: 244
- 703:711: 252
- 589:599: 244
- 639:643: 186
